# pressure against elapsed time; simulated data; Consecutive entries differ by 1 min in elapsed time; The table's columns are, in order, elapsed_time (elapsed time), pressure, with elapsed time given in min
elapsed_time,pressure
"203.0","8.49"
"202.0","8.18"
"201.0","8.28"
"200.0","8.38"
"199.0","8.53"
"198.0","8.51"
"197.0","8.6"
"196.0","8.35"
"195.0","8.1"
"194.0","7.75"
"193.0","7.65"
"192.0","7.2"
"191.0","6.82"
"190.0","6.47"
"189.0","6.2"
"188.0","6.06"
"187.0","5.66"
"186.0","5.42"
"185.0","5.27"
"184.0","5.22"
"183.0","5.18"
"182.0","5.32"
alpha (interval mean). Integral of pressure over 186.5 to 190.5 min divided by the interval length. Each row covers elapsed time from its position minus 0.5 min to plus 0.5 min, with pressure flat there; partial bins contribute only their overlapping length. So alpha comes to 6.1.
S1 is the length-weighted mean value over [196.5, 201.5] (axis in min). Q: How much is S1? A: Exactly 8.46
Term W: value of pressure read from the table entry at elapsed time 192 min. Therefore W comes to 7.2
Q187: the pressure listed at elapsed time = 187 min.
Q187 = 5.66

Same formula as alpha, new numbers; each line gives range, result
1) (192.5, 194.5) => 7.7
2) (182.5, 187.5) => 5.35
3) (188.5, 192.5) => 6.67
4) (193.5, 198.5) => 8.26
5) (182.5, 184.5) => 5.2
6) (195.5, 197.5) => 8.47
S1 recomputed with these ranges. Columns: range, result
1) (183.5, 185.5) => 5.24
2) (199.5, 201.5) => 8.33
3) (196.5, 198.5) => 8.55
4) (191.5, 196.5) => 7.81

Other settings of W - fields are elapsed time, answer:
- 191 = 6.82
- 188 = 6.06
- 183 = 5.18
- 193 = 7.65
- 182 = 5.32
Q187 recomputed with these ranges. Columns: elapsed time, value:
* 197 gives 8.6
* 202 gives 8.18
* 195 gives 8.1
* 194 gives 7.75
